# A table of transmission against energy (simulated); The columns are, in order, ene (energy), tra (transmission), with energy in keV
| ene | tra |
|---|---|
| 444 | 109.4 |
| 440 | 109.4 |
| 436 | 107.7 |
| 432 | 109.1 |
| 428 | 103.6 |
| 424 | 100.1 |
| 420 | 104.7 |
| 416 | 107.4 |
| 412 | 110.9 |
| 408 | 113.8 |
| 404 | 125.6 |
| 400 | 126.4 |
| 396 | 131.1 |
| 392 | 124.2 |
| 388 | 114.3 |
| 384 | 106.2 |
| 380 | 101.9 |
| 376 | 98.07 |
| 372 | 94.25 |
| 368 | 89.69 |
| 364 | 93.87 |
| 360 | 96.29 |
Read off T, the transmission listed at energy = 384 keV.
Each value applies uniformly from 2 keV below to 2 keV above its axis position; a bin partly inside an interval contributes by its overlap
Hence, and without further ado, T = 106.2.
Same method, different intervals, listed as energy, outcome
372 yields 94.25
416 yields 107.4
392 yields 124.2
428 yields 103.6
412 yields 110.9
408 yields 113.8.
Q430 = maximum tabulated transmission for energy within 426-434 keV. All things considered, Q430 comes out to 109.1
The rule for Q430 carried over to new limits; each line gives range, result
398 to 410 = 126.4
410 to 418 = 110.9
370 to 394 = 124.2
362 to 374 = 94.25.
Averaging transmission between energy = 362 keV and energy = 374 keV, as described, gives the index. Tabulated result 92.6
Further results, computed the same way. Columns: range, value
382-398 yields 119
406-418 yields 111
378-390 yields 107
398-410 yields 122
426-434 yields 106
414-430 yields 104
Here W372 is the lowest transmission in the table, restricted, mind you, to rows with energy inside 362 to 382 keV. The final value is 89.69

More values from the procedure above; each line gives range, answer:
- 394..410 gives 113.8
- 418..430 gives 100.1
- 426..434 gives 103.6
